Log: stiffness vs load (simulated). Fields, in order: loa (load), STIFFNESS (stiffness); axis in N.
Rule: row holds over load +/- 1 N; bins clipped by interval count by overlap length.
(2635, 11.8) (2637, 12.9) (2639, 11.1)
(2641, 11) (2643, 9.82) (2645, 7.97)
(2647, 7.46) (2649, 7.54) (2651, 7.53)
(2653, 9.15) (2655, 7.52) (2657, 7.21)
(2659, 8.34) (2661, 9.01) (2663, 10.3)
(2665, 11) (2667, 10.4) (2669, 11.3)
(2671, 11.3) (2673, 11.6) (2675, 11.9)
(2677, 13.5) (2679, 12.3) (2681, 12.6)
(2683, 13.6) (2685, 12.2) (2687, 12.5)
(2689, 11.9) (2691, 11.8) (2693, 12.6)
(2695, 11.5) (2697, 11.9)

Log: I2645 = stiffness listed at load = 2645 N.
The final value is 7.97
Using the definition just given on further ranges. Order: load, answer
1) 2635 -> 11.8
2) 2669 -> 11.3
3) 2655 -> 7.52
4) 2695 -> 11.5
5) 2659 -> 8.34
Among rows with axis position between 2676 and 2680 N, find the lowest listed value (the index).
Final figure 12.3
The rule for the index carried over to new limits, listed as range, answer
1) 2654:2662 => 7.21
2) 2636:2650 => 7.46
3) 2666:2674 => 10.4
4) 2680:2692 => 11.8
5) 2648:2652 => 7.53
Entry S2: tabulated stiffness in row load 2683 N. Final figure 13.6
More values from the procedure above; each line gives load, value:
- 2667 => 10.4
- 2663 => 10.3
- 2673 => 11.6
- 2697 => 11.9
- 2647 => 7.46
